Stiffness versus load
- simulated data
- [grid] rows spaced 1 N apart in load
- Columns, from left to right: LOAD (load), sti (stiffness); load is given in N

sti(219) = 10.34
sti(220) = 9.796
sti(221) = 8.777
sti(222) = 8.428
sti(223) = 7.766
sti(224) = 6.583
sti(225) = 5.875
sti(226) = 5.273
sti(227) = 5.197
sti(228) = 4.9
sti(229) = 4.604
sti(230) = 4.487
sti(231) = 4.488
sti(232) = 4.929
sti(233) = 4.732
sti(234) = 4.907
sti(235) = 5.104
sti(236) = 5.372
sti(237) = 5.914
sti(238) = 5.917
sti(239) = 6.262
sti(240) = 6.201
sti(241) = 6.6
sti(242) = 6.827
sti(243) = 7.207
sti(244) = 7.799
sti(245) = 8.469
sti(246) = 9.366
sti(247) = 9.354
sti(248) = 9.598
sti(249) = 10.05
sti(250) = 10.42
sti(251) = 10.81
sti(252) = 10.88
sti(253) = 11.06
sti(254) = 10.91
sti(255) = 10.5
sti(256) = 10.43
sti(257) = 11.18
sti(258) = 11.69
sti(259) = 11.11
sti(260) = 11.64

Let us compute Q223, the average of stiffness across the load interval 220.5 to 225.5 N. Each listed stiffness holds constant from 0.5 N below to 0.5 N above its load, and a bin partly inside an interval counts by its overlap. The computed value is 7.49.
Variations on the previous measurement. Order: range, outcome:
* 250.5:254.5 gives 10.9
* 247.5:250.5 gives 10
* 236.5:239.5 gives 6.03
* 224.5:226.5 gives 5.57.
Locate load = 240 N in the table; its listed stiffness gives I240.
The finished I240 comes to 6.201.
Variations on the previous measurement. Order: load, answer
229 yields 4.604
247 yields 9.354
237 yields 5.914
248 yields 9.598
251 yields 10.81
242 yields 6.827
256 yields 10.43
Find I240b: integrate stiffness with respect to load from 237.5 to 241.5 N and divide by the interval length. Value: 6.24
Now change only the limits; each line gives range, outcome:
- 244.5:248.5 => 9.2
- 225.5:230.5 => 4.89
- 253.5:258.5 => 10.9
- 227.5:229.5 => 4.75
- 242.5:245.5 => 7.83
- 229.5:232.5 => 4.63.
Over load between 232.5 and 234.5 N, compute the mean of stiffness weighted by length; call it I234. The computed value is 4.82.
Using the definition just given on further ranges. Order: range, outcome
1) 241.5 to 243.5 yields 7.02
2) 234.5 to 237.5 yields 5.46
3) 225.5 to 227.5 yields 5.23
